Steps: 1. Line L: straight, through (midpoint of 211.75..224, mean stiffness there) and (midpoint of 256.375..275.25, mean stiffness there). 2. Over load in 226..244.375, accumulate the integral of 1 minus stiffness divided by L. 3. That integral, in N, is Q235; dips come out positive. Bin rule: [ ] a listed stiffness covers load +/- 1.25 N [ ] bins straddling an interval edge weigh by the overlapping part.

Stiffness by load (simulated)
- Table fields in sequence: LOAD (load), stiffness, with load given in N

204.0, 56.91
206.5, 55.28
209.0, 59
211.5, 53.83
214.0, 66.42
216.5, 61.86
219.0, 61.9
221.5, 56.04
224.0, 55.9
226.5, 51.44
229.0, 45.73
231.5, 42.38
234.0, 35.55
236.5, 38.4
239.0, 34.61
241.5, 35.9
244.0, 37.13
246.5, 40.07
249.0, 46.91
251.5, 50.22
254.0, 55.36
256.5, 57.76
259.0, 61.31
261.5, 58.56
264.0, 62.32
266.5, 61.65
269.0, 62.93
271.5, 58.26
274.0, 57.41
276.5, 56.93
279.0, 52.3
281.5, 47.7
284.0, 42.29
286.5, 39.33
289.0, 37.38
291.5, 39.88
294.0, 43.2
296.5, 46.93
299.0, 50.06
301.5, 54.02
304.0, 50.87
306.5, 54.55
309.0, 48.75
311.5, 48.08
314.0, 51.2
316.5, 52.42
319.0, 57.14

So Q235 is 6.2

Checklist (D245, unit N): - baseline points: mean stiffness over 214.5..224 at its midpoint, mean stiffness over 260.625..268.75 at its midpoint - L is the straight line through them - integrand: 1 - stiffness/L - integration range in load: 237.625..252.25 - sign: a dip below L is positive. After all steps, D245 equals 4.9 N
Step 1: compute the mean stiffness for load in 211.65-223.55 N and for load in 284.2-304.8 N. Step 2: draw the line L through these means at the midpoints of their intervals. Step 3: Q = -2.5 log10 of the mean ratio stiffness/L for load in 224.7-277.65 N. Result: 0.06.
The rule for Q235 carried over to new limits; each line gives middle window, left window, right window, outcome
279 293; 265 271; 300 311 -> 3.61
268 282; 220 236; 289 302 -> -3.06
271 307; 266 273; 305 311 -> 4.78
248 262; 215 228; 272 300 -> -0.83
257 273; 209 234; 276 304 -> -3.72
